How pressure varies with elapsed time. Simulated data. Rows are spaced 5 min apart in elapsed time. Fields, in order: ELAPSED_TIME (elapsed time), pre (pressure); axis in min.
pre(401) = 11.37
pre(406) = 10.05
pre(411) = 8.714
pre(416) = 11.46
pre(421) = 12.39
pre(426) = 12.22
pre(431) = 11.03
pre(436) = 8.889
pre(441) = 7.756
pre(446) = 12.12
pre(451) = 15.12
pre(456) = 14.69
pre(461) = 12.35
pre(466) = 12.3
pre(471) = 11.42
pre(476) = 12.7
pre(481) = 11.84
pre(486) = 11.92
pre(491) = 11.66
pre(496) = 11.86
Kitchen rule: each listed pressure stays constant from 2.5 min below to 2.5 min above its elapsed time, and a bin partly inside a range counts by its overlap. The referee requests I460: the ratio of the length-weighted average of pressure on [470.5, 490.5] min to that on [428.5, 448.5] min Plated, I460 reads 1.2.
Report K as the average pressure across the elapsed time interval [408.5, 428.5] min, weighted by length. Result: 11.2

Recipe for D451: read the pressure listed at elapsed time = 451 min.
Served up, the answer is 15.12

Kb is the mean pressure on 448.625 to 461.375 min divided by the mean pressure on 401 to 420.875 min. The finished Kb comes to 1.4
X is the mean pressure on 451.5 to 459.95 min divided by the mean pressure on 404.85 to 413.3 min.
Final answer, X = 1.55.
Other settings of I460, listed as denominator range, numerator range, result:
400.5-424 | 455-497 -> 1.14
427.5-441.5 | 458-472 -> 1.26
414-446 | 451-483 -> 1.19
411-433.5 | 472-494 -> 1.05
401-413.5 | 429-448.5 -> 1.01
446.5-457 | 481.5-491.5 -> 0.82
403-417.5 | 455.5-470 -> 1.27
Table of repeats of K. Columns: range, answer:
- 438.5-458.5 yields 12.4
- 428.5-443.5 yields 9.22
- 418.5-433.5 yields 11.9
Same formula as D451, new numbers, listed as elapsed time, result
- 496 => 11.86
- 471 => 11.42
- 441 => 7.756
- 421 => 12.39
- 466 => 12.3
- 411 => 8.714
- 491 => 11.66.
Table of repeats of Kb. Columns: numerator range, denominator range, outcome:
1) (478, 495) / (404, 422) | 1.12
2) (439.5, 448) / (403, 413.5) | 1.06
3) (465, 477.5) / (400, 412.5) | 1.21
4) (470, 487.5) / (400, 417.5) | 1.17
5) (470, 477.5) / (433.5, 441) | 1.42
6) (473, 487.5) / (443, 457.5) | 0.89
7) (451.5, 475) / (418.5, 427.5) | 1.05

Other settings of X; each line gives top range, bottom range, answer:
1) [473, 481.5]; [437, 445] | 1.40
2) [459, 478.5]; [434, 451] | 1.17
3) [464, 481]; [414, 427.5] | 1.01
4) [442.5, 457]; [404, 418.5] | 1.34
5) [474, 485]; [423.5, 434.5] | 1.07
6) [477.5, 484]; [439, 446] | 1.29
